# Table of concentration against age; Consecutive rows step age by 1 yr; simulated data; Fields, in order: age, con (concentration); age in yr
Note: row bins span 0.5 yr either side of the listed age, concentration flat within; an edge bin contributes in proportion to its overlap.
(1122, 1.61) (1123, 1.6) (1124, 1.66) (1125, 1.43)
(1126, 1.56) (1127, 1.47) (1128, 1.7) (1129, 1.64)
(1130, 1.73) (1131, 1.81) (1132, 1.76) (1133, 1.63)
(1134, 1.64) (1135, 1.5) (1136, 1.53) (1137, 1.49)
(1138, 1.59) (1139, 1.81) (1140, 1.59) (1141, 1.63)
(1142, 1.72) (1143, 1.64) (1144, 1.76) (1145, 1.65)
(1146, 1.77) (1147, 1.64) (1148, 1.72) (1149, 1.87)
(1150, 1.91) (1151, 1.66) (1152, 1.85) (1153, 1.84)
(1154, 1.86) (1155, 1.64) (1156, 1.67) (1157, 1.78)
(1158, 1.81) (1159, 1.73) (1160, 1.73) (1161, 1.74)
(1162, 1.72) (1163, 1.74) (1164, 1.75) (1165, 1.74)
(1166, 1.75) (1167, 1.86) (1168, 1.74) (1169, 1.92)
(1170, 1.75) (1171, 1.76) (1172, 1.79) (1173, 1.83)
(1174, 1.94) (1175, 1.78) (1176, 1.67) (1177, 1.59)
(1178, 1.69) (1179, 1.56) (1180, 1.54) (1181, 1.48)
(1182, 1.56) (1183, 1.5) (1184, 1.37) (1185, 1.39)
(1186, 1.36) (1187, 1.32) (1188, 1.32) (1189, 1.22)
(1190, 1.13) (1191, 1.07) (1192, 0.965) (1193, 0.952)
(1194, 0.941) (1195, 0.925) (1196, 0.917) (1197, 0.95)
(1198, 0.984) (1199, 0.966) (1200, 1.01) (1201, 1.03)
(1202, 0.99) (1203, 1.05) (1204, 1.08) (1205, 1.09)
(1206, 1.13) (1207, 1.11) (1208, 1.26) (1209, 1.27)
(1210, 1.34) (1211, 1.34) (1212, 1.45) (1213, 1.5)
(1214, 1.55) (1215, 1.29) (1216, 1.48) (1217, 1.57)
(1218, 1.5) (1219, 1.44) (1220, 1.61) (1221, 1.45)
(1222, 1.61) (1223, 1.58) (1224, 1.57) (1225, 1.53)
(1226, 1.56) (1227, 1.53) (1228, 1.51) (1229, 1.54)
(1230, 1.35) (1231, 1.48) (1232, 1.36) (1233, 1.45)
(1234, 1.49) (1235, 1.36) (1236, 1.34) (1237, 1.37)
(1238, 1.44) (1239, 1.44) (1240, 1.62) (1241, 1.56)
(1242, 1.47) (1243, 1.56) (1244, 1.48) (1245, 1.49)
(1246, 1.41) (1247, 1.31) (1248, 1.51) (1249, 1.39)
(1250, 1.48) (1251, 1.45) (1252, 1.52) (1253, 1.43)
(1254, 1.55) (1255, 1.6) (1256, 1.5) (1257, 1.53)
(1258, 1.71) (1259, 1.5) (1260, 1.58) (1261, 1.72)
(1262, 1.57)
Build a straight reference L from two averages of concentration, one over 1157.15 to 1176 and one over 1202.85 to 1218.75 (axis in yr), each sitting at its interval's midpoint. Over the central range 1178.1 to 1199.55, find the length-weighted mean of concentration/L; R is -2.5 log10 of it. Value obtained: 0.27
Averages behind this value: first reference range 1.78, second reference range 1.32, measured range 1.22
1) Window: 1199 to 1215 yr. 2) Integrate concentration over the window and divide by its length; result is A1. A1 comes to 1.21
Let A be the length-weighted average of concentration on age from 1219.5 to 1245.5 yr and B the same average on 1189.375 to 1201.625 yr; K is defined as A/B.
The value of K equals 1.51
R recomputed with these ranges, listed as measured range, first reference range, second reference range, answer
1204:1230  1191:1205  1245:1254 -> -0.22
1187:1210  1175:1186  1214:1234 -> 0.38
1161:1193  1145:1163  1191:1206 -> -0.15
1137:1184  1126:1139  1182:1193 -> -0.19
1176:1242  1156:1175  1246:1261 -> 0.22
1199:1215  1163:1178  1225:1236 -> 0.29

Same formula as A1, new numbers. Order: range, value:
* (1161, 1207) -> 1.4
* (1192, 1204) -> 0.978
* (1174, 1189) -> 1.51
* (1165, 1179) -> 1.77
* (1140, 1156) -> 1.74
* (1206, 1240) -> 1.44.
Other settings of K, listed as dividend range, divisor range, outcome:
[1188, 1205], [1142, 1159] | 0.58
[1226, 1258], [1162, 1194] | 0.96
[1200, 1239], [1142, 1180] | 0.79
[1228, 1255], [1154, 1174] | 0.83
